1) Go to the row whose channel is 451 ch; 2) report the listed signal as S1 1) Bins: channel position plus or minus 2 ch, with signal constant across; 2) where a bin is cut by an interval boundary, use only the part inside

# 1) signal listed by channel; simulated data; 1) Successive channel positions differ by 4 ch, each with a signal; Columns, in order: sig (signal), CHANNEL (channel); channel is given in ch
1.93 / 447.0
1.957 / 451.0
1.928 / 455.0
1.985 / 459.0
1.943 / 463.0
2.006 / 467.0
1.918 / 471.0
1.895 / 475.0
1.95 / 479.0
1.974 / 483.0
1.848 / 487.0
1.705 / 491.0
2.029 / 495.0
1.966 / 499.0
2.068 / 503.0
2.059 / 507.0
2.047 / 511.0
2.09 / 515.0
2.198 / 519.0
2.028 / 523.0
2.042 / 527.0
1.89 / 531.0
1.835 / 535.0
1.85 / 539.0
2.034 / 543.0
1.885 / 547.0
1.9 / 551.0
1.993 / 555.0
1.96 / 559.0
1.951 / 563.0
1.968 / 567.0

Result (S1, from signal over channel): 1.957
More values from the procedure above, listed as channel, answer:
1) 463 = 1.943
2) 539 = 1.85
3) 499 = 1.966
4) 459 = 1.985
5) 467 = 2.006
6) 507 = 2.059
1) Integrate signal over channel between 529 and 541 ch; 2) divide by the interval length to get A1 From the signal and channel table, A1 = 1.86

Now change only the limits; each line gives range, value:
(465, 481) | 1.94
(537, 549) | 1.92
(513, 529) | 2.09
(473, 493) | 1.87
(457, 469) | 1.98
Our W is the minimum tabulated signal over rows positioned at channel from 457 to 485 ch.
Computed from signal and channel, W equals 1.895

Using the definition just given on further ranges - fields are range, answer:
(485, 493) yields 1.705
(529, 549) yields 1.835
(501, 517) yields 2.047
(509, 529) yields 2.028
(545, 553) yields 1.885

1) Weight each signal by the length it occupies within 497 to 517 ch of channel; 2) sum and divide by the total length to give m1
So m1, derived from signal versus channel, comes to 2.05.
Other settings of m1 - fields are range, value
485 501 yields 1.89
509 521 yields 2.11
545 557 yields 1.93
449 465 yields 1.95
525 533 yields 1.97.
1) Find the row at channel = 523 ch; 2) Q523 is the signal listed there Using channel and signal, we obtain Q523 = 2.028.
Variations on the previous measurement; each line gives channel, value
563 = 1.951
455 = 1.928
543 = 2.034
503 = 2.068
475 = 1.895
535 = 1.835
